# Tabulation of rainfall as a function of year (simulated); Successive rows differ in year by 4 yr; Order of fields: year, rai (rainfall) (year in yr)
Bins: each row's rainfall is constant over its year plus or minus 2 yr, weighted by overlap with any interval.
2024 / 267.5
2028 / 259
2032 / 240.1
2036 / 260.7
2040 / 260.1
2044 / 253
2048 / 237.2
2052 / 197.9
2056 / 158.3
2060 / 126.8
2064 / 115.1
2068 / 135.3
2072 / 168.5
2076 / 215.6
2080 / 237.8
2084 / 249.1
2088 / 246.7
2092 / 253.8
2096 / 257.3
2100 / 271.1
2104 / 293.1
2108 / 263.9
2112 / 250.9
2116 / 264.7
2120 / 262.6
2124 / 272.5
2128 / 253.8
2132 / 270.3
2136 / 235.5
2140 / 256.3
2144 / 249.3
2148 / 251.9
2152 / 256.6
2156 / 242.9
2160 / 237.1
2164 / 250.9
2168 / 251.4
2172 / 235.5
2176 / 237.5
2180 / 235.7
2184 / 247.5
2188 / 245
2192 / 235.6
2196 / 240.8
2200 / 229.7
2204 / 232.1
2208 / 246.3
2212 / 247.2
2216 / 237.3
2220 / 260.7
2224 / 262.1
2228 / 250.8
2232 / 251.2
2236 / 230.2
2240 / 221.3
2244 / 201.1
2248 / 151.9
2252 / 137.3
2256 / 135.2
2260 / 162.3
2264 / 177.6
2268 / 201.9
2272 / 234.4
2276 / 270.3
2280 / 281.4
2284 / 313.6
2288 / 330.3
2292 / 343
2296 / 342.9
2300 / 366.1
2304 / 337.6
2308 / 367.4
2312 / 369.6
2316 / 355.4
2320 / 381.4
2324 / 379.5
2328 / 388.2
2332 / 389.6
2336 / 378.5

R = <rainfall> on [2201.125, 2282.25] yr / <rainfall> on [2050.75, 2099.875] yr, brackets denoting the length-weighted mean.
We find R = 1.10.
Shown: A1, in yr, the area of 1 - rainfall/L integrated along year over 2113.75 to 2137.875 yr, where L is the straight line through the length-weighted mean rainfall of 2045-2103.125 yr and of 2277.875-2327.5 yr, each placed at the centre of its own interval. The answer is -2.1 yr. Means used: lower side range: 208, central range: 260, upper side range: 348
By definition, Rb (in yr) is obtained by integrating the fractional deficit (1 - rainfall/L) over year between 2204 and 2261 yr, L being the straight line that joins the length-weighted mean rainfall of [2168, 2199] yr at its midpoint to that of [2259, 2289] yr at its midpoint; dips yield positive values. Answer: 6.5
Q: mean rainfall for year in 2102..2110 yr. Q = 278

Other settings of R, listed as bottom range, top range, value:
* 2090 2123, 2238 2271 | 0.66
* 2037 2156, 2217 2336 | 1.20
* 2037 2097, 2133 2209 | 1.17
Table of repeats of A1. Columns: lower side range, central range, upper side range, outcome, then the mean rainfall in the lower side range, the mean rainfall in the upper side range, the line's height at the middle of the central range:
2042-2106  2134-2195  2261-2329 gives 2.61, 214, 317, 256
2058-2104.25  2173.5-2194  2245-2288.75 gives -2.63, 211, 214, 213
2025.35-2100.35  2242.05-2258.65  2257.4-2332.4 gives 7.76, 217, 312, 294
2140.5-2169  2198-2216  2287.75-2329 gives 3.03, 249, 361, 287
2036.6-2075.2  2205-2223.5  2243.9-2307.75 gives -1.01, 187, 254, 235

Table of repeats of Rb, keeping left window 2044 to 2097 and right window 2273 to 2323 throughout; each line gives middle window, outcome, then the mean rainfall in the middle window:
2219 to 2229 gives 1.18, 258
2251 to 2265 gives 7.19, 152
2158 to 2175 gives 0.98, 243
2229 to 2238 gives 1.70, 242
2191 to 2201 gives 1.45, 236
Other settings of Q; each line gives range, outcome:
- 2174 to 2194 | 240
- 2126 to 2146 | 253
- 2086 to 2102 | 257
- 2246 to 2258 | 141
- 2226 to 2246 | 231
